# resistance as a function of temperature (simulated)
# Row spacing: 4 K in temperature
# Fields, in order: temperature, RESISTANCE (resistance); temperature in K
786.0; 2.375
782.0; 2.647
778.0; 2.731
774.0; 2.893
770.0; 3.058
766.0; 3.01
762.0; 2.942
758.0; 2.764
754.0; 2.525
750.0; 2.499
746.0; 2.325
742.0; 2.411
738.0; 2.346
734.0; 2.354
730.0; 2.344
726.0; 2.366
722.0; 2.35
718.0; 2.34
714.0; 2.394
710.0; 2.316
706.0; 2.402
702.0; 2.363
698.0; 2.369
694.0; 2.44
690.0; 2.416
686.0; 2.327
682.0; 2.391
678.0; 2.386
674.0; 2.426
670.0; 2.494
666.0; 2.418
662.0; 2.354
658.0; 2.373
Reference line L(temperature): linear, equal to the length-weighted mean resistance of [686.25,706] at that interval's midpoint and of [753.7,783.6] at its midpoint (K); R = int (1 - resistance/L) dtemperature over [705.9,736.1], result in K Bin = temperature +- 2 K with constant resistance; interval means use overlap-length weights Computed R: 2.2 K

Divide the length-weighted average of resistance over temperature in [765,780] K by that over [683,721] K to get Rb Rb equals 1.23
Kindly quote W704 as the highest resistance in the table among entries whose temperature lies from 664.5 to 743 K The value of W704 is 2.494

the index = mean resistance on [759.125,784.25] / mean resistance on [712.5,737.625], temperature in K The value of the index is 1.2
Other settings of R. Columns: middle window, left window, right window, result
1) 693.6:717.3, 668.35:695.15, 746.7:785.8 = 1.2 K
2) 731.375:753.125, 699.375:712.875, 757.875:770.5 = 2.7 K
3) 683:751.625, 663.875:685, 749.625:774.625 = 6.3 K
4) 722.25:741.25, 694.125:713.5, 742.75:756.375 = 0.5 K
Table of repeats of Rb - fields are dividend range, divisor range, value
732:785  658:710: 1.11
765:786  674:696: 1.17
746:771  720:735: 1.17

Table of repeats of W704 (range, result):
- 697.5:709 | 2.402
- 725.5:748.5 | 2.411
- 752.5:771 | 3.058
